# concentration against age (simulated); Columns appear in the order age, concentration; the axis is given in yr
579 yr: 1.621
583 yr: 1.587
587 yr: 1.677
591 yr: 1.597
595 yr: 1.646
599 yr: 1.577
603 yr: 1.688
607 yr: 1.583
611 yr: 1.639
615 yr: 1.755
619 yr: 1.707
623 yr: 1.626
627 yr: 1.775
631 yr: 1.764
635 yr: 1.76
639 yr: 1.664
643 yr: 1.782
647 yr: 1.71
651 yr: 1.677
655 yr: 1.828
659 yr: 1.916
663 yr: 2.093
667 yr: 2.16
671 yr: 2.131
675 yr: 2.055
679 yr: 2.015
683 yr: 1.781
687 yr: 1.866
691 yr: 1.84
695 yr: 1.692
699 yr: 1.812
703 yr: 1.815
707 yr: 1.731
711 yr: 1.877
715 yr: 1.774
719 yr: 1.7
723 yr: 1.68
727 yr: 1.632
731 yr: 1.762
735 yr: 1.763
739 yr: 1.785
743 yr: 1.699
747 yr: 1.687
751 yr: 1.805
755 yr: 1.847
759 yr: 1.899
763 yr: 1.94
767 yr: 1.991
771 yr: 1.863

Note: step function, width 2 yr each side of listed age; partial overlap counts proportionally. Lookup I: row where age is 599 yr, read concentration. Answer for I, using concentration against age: 1.577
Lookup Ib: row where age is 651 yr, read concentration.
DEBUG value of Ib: 1.677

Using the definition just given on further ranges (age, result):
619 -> 1.707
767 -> 1.991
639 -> 1.664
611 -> 1.639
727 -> 1.632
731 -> 1.762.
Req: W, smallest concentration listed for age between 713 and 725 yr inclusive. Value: 1.68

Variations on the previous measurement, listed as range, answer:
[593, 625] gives 1.577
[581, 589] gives 1.587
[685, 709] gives 1.692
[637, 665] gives 1.664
